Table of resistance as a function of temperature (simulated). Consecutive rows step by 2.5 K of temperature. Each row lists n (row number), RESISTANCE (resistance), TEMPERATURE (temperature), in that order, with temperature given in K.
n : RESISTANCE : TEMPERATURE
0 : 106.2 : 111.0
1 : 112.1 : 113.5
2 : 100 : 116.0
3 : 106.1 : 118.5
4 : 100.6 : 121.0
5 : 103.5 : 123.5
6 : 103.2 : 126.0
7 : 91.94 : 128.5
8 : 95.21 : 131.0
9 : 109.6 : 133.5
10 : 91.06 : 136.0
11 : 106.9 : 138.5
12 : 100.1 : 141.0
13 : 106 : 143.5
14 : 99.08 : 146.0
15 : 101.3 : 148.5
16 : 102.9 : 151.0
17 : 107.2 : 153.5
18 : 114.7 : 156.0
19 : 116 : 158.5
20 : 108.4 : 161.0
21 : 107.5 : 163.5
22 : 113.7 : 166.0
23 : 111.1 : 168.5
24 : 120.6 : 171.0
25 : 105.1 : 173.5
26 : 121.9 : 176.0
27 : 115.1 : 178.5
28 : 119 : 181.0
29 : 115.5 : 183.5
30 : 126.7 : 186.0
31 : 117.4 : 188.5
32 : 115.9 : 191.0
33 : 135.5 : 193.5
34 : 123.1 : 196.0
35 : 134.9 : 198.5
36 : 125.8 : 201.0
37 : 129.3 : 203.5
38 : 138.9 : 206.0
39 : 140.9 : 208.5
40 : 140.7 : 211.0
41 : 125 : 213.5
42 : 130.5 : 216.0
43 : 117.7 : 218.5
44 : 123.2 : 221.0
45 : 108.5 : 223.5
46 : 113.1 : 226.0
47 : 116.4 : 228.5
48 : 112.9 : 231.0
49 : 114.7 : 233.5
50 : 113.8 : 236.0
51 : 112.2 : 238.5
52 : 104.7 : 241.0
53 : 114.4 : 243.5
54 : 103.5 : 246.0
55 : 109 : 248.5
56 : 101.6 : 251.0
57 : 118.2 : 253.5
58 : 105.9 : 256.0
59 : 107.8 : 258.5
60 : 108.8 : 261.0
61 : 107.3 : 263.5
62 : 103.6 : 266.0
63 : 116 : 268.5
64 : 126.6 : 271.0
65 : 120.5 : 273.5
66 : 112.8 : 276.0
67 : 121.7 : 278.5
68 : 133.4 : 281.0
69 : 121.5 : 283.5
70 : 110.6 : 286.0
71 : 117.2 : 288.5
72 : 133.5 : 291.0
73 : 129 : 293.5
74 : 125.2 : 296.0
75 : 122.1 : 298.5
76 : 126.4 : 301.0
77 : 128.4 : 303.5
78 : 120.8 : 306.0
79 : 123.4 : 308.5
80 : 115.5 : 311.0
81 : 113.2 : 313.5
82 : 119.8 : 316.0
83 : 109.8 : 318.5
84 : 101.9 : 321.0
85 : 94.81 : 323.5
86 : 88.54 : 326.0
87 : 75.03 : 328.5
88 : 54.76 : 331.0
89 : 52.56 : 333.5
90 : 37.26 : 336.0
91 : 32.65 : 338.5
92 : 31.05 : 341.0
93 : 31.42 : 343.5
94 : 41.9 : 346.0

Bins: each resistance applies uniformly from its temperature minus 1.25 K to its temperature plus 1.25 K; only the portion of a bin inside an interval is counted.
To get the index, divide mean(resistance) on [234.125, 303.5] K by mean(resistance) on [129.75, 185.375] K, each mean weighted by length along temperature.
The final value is 1.07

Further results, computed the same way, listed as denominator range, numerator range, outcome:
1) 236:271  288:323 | 1.10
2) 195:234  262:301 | 0.96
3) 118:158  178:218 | 1.24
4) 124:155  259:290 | 1.15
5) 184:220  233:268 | 0.85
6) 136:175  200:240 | 1.14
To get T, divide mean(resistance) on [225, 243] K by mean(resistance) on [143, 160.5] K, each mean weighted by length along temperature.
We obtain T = 1.05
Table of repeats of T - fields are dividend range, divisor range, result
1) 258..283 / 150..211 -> 0.97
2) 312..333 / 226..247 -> 0.84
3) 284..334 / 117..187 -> 1.01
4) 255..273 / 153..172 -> 0.99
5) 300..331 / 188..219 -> 0.83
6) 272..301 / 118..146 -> 1.21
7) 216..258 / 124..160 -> 1.09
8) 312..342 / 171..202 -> 0.63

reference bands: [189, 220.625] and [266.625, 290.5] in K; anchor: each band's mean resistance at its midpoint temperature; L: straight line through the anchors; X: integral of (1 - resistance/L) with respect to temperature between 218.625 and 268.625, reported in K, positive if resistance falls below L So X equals 5.5 K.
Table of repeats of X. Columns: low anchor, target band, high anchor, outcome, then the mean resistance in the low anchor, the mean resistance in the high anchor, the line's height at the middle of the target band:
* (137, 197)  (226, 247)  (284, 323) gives 0.8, 113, 119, 116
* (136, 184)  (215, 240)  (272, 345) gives -2.6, 110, 100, 105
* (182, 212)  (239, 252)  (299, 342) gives 0.8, 129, 90.7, 114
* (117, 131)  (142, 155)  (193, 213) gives 0.8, 101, 133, 111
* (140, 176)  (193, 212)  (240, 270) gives -4.3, 109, 109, 109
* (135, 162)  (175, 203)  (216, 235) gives -3.0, 105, 116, 111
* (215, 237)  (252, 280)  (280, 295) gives 1.8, 117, 124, 121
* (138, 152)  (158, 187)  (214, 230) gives -1.8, 102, 118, 108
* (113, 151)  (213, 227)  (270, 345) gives -2.5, 102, 101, 101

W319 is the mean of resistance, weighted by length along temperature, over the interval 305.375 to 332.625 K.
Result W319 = 100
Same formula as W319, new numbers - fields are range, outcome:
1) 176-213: 127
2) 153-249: 119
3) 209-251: 116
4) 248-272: 110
